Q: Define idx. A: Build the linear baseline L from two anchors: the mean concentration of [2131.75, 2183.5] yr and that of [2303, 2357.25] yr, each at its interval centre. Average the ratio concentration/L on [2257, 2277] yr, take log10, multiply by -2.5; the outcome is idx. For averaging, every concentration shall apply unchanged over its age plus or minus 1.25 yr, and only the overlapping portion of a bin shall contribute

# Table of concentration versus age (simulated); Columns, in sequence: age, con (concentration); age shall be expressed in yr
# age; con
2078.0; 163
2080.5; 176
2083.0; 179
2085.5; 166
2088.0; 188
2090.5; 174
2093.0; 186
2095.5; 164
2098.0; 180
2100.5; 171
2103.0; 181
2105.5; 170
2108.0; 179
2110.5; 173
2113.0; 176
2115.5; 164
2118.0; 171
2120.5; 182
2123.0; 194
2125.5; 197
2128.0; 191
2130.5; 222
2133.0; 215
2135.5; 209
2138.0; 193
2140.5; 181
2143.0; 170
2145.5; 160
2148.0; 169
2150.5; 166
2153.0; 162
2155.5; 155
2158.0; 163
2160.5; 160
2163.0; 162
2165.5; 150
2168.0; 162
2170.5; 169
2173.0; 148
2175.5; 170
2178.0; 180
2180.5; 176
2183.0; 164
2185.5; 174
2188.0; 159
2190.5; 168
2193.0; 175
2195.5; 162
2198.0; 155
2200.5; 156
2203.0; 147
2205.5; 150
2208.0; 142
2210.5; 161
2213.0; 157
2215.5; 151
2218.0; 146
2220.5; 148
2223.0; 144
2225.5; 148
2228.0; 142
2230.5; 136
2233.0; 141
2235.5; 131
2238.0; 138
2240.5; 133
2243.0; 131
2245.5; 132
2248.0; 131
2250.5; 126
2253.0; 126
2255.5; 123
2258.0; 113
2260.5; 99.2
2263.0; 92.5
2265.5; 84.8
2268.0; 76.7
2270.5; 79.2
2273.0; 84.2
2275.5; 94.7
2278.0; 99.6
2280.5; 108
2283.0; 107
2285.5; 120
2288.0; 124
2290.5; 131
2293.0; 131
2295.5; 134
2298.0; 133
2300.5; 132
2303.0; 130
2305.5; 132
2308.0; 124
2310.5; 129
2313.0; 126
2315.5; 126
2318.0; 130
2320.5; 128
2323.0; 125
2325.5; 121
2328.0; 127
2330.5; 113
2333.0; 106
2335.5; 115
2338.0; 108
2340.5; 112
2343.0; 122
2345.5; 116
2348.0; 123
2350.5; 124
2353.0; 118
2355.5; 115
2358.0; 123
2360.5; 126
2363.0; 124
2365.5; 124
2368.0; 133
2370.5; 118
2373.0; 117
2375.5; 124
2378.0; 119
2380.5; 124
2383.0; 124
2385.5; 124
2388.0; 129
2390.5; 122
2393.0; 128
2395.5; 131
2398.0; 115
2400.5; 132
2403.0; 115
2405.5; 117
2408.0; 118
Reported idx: 0.47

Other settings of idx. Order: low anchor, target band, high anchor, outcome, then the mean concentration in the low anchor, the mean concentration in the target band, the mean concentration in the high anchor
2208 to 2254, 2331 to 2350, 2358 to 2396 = 0.12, 140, 115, 124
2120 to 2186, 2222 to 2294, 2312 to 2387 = 0.24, 176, 118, 121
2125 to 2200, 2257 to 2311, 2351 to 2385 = 0.26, 172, 112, 122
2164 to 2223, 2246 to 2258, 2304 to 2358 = 0.14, 159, 125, 121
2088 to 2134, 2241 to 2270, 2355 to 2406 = 0.33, 183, 112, 123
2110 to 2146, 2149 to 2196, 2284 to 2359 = 0.05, 187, 165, 123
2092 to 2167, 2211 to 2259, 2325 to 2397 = 0.11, 177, 137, 121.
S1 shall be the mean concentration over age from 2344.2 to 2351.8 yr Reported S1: 121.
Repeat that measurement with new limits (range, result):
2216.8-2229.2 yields 146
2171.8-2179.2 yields 166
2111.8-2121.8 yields 173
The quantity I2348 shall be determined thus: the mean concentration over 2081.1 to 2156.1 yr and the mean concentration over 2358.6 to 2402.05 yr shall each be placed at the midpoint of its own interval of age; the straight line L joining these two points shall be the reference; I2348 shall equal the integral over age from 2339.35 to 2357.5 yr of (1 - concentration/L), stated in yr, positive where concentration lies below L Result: 1.7 yr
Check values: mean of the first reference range 180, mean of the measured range 119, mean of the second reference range 124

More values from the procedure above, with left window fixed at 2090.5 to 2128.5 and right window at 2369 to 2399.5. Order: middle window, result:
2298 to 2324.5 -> 1.8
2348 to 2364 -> 0.9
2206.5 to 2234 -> 1.6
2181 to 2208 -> 0.1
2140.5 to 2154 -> 0.3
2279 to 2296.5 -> 2.5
